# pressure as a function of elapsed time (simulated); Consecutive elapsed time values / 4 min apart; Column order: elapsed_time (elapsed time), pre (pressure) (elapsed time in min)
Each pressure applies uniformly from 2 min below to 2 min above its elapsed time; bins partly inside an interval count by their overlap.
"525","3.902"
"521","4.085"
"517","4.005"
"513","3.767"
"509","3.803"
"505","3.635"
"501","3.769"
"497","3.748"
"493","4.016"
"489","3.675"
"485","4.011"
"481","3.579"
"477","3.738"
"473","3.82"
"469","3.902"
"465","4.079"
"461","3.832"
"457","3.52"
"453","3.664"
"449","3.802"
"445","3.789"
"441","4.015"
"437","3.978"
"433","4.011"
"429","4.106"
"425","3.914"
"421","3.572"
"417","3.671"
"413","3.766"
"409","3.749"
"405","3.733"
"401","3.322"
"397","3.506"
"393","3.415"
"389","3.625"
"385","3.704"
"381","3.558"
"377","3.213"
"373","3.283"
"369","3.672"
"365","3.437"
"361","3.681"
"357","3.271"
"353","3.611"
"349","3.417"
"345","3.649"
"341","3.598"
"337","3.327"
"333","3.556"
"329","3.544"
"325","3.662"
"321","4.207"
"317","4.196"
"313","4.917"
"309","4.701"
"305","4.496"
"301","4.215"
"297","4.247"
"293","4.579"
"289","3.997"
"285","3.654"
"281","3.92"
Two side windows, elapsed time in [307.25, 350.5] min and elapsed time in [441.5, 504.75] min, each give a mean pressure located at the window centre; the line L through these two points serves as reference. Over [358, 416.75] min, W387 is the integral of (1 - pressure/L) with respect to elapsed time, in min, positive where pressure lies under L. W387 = 4.7 min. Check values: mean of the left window 3.89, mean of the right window 3.8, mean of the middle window 3.55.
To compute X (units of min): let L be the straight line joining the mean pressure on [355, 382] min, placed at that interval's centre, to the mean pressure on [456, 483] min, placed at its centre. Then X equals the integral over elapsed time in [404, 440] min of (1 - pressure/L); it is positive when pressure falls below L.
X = -2.12 min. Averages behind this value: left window 3.44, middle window 3.84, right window 3.79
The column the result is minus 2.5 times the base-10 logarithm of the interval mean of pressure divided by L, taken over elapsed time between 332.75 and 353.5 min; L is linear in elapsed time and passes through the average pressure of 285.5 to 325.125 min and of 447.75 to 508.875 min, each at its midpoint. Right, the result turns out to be 0.19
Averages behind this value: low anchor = 4.33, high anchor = 3.79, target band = 3.52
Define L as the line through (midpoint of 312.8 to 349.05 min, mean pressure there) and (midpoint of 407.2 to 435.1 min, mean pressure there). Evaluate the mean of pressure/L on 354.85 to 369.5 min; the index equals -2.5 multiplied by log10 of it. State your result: 0.09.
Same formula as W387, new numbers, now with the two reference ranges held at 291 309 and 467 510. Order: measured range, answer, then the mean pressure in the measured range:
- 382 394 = 1.55 min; 3.59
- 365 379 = 2.63 min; 3.4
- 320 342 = 3.52 min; 3.63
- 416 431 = 0.68 min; 3.83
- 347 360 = 2.42 min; 3.45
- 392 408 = 2.23 min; 3.51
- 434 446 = 0.02 min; 3.95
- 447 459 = 0.76 min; 3.66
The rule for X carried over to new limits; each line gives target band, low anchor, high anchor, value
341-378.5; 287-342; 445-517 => 4.99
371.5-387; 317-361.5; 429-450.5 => 1.25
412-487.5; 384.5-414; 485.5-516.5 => -2.81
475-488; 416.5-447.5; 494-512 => 0.10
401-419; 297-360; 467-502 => 0.78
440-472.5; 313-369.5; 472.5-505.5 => -0.53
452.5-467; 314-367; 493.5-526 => 0.01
